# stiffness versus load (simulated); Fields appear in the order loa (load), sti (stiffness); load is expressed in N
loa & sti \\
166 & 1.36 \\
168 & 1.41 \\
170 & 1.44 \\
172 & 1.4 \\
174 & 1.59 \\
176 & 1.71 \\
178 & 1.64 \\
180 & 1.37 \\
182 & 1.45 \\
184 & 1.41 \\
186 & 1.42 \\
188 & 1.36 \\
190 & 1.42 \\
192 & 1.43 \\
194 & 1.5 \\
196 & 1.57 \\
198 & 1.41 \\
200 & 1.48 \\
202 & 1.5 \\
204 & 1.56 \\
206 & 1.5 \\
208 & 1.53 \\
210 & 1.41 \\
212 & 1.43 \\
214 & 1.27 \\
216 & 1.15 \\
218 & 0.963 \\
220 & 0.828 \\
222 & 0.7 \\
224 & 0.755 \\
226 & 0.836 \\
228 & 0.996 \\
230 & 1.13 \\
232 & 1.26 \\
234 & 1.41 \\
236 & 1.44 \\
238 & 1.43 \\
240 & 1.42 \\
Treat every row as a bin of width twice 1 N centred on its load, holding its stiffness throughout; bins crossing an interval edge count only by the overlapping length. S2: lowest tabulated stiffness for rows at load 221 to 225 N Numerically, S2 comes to 0.7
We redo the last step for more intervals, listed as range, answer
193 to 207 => 1.41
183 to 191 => 1.36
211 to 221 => 0.828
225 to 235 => 0.836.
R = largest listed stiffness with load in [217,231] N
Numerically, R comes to 1.13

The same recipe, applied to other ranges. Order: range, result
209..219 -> 1.43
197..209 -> 1.56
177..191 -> 1.64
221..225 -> 0.755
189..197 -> 1.57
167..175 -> 1.59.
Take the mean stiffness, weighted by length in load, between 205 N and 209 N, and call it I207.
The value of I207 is 1.52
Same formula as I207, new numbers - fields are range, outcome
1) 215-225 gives 0.879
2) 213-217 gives 1.21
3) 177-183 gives 1.49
